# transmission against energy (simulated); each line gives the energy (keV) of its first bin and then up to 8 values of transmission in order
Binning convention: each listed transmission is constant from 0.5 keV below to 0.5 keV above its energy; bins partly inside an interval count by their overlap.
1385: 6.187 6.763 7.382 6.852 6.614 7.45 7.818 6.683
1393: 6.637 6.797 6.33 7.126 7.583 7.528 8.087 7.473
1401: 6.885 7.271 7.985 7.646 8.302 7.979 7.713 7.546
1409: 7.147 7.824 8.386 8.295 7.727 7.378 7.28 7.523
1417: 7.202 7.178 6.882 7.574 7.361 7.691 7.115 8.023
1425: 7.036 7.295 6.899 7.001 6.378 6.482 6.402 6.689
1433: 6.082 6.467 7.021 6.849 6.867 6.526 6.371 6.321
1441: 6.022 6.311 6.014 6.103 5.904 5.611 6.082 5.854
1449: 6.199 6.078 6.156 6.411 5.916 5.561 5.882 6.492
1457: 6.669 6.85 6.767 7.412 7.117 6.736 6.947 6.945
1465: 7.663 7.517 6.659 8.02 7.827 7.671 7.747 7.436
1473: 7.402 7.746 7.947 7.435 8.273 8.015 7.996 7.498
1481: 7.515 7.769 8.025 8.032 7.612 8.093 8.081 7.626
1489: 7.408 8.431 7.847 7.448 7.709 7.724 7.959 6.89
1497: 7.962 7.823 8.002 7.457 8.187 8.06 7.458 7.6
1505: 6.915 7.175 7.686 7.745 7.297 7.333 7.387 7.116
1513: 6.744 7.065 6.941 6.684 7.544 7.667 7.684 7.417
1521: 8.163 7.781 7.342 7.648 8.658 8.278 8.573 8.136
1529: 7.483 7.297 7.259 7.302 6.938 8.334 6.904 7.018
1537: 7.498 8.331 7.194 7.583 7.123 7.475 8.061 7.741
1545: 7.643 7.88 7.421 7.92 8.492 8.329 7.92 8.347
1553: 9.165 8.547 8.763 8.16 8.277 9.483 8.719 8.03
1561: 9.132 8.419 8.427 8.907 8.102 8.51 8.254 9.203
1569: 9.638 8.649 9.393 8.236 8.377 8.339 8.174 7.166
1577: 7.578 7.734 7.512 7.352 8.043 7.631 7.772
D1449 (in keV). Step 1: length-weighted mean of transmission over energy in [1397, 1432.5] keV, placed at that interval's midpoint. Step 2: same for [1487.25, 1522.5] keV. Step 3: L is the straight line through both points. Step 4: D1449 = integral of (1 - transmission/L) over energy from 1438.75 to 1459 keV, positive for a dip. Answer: 3.55 keV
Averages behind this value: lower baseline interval 7.41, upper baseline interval 7.54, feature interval 6.15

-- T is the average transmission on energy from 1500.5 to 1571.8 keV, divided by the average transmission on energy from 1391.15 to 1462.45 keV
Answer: 1.14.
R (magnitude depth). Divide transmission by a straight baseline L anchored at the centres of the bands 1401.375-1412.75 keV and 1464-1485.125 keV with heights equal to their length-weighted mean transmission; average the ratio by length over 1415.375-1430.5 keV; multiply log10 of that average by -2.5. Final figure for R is 0.09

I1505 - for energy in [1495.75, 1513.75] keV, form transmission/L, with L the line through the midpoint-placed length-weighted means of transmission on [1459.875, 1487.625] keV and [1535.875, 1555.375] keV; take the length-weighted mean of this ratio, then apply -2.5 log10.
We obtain 0.04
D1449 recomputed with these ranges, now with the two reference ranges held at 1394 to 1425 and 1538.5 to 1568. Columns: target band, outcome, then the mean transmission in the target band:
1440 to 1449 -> 2.0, 6.02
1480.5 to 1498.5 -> 0.3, 7.78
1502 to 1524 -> 1.7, 7.39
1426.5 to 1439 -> 1.6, 6.63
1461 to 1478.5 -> 0.7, 7.52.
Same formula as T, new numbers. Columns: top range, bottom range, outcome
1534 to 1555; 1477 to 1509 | 1.02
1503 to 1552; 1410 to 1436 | 1.06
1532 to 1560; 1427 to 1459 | 1.26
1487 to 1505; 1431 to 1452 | 1.23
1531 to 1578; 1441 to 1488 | 1.16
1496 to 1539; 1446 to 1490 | 1.05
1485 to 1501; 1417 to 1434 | 1.11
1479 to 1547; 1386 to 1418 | 1.03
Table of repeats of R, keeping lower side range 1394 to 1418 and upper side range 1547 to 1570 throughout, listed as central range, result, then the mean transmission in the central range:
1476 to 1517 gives 0.07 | 7.61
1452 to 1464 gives 0.20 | 6.59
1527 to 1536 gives 0.12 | 7.49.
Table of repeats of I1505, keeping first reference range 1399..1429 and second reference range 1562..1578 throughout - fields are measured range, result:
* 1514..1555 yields 0.07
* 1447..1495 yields 0.08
